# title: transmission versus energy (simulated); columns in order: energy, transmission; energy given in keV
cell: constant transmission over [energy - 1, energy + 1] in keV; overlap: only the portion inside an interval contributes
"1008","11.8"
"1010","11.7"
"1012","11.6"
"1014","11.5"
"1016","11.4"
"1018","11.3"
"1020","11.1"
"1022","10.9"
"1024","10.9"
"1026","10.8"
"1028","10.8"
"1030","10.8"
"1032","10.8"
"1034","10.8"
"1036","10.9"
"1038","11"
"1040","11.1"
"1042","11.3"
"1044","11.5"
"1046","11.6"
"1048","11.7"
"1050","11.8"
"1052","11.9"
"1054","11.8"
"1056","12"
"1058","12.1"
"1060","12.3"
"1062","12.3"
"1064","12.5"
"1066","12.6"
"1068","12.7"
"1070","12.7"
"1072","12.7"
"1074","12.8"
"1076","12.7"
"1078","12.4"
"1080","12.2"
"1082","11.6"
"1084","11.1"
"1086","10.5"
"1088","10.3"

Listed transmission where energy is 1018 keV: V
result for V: 11.3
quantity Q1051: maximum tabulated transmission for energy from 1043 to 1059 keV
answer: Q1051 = 12.1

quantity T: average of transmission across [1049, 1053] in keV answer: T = 11.9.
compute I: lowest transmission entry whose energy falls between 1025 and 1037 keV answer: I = 10.8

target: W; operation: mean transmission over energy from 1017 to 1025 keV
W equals 11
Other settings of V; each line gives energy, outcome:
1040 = 11.1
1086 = 10.5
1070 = 12.7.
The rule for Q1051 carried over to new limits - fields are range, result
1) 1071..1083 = 12.8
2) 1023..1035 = 10.9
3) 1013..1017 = 11.5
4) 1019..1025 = 11.1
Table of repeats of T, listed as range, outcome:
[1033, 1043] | 11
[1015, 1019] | 11.4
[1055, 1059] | 12.1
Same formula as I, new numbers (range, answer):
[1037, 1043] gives 11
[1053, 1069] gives 11.8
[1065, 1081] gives 12.2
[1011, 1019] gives 11.3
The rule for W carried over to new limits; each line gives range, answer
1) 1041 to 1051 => 11.6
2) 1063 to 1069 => 12.6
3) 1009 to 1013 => 11.6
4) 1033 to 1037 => 10.9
